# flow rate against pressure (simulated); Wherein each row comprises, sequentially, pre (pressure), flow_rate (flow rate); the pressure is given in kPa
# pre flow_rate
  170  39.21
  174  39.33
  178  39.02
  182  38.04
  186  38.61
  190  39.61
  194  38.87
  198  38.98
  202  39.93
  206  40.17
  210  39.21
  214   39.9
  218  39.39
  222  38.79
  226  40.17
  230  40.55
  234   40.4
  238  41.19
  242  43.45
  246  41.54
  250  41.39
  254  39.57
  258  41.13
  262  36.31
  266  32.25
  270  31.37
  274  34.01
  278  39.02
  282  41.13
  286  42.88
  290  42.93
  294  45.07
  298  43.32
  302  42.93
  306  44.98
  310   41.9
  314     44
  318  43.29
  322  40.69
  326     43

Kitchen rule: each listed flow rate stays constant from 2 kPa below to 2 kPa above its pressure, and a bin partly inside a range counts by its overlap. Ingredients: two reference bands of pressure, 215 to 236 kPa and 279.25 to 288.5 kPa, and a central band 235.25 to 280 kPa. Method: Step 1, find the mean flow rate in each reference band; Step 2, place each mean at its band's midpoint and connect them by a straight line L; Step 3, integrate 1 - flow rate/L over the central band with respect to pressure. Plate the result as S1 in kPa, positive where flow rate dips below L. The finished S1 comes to 2.8 kPa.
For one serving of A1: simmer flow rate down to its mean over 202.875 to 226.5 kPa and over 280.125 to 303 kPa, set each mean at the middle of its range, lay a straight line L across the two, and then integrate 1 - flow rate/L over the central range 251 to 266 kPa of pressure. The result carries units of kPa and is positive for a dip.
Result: 1.2 kPa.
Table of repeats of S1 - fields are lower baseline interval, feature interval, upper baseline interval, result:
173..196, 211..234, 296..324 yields 0.2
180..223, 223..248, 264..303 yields -1.2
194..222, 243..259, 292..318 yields 0.1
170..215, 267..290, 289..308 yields 2.7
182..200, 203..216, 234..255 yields 0.0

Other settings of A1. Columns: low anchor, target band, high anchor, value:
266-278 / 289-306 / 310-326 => -2.3 kPa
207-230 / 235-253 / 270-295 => -0.9 kPa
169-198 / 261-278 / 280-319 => 3.3 kPa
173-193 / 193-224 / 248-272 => -0.9 kPa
